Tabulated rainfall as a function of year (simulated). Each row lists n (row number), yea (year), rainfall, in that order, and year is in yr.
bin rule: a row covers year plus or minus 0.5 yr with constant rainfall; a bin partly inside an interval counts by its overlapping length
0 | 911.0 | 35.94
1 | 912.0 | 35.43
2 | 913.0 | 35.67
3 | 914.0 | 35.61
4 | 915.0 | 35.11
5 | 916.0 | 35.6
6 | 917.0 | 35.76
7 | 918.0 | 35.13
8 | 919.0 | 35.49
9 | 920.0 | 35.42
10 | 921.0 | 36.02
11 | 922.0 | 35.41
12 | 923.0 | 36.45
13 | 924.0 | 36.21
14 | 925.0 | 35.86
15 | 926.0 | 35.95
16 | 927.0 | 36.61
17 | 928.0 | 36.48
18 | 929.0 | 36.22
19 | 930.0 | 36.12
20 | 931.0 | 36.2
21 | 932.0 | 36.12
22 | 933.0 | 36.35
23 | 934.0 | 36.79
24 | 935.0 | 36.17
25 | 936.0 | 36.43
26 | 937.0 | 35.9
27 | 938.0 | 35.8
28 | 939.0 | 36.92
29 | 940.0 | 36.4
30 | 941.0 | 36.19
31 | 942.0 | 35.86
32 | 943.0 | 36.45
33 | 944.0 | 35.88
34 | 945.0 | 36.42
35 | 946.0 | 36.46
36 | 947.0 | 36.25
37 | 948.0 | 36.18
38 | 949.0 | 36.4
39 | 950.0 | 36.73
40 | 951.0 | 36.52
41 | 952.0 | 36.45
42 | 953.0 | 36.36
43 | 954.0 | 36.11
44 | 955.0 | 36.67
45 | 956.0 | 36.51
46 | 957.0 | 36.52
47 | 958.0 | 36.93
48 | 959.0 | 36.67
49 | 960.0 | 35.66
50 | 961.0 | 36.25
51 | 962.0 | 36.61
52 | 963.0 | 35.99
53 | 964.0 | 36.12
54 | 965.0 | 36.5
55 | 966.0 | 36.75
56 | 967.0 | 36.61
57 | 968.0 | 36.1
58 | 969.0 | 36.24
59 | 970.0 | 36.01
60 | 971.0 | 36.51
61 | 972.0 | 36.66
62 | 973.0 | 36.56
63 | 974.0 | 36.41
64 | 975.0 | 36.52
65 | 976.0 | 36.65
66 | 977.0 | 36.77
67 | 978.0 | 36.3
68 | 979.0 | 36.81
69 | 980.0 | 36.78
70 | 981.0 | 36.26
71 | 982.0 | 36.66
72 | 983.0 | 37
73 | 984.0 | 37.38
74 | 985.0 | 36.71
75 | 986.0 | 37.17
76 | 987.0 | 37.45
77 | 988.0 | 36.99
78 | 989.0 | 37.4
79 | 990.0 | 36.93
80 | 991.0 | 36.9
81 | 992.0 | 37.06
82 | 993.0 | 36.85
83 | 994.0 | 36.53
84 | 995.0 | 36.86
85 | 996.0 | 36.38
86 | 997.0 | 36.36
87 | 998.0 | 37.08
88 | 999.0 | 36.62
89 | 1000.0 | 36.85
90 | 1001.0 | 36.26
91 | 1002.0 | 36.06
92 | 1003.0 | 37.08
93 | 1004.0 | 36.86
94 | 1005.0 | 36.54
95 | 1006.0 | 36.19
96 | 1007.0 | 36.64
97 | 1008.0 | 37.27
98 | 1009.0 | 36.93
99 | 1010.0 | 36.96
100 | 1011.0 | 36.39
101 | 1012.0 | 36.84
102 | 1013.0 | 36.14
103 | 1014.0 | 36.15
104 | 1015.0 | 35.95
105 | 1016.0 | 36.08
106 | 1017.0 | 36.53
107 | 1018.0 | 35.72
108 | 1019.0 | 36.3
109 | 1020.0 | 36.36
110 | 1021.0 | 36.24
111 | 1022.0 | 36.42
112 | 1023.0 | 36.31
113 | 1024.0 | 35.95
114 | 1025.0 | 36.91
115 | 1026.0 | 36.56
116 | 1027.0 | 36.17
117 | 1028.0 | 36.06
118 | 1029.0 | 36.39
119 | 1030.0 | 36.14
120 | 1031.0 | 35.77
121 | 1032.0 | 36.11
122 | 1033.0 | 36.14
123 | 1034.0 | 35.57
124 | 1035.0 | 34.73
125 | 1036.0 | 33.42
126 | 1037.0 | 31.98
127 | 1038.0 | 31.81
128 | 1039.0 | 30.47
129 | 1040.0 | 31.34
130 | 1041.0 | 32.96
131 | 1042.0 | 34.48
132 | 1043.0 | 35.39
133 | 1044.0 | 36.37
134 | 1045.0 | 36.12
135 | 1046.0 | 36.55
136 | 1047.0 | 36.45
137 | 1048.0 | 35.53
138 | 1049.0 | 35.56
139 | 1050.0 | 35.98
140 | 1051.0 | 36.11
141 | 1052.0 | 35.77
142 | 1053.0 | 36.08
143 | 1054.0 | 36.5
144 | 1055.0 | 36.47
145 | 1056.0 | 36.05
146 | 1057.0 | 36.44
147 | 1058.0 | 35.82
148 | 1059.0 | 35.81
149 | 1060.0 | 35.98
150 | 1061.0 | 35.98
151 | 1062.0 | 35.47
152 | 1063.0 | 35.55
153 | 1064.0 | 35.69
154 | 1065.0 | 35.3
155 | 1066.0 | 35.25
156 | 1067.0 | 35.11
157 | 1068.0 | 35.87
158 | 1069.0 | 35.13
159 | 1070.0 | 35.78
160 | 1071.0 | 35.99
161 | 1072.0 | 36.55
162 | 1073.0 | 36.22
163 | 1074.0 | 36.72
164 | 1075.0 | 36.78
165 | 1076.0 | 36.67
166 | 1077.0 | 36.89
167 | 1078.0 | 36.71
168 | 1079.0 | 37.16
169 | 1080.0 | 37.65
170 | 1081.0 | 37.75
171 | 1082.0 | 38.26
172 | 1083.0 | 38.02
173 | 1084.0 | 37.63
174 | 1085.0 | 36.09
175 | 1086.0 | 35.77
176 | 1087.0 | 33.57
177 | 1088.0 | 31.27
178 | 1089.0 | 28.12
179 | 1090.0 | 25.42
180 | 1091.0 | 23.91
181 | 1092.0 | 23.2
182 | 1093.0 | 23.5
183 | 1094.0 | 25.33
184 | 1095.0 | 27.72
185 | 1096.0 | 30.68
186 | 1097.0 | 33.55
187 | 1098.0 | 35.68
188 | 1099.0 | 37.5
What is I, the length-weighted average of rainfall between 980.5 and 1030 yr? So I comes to 36.6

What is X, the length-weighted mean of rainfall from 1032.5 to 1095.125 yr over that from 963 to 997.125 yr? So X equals 0.94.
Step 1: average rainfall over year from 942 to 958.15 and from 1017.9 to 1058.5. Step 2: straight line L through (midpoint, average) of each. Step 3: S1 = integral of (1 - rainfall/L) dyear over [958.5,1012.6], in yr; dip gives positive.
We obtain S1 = -0.9 yr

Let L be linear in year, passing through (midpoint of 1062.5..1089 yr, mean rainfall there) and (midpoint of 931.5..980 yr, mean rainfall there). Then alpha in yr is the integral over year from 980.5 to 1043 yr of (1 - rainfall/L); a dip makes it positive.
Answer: 0.3 yr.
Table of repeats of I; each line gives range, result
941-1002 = 36.6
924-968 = 36.3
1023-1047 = 35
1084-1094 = 29.2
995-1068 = 35.8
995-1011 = 36.7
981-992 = 37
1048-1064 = 35.9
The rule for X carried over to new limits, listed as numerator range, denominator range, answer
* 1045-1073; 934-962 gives 0.99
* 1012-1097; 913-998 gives 0.96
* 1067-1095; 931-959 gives 0.93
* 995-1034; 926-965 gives 1.00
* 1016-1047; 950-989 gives 0.96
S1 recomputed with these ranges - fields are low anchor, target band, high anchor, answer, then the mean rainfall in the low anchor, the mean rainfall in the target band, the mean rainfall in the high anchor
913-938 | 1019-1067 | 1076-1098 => -2.9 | 36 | 35.5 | 32.5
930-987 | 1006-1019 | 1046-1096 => -0.3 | 36.4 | 36.4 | 34.5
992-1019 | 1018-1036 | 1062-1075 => 0.1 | 36.5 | 36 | 35.8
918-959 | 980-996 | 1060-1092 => -0.5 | 36.2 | 36.9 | 34.9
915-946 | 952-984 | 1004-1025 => -0.2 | 36.1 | 36.5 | 36.4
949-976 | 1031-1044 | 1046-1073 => 0.8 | 36.4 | 33.9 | 35.9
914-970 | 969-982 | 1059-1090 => -0.2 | 36.2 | 36.5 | 35.7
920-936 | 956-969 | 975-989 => 0.1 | 36.2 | 36.4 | 36.8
